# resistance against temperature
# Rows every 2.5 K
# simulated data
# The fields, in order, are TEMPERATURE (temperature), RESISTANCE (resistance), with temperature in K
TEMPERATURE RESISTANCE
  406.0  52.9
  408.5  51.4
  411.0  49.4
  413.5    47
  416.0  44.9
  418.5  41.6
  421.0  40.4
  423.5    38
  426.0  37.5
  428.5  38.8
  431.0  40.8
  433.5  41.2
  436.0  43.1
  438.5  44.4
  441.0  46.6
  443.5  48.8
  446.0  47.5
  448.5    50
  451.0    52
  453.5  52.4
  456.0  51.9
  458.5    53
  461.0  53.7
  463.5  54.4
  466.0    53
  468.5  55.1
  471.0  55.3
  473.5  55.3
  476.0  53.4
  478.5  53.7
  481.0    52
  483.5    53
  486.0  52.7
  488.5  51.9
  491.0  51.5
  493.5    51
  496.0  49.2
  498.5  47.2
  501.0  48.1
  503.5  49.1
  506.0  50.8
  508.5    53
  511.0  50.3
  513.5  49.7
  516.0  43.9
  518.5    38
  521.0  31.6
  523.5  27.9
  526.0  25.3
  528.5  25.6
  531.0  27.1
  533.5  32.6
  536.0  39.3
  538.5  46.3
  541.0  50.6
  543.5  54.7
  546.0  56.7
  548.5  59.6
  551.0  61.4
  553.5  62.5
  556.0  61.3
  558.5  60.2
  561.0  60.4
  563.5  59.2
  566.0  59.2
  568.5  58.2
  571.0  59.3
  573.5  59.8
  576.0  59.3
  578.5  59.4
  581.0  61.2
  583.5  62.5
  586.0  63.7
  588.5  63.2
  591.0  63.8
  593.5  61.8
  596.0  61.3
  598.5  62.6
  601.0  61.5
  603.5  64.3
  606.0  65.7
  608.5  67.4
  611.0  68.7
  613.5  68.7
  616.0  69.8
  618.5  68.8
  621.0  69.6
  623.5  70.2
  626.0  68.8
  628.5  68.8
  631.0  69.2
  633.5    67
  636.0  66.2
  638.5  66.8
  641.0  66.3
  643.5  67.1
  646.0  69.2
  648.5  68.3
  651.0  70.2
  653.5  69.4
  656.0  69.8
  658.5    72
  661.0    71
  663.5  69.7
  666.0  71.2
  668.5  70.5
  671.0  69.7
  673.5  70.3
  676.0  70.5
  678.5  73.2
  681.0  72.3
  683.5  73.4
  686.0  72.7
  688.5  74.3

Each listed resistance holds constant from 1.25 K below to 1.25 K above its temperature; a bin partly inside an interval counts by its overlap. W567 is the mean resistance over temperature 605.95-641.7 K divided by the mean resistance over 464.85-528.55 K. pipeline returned 1.43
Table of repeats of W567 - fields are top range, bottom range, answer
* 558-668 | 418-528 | 1.39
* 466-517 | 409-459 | 1.13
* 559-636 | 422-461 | 1.40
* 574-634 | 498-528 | 1.54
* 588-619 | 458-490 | 1.22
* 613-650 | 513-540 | 1.95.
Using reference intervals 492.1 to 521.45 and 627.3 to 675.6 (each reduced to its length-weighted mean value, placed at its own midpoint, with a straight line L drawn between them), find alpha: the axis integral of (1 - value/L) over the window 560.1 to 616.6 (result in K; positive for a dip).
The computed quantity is -2.8 K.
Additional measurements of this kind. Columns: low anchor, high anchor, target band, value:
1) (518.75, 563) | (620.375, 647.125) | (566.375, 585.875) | -2.0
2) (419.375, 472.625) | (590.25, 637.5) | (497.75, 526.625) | 6.1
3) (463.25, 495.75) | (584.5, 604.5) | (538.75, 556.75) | 0.5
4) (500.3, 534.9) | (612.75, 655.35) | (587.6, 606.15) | -1.2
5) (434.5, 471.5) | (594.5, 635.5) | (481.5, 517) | 3.2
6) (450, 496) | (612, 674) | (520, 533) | 6.8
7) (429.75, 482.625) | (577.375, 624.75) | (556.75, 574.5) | 0.5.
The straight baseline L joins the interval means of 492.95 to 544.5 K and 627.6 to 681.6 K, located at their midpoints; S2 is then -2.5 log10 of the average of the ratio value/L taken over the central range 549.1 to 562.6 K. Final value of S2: -0.22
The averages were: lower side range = 42.3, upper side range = 69.5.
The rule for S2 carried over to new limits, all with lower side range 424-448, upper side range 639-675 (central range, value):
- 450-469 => -0.16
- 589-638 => -0.03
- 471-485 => -0.12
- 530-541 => 0.40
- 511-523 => 0.28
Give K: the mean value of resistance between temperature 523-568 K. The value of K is 48.8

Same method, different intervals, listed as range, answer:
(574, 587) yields 61.1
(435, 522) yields 50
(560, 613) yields 62.1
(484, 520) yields 49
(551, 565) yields 60.8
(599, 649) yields 67.5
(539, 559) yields 57.9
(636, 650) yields 67.5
